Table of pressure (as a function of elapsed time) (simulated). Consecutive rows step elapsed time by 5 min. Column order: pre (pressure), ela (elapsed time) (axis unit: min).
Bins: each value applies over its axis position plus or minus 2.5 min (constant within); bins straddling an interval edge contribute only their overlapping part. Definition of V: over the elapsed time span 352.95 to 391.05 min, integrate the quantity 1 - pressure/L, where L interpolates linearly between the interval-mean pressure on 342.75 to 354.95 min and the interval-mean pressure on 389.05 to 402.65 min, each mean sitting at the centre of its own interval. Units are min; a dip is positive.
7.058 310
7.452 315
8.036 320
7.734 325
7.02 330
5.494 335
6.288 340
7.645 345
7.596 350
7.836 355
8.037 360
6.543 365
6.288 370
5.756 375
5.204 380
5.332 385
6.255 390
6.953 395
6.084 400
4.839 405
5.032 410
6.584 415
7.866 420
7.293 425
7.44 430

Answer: 3.7 min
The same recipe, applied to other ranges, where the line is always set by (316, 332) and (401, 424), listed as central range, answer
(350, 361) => -1.2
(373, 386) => 2.5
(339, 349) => 0.1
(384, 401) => 0.6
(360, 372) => 0.3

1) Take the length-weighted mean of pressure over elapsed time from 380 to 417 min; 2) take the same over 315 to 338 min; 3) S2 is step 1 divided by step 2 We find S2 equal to 0.8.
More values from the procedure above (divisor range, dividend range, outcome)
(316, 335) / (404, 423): 0.85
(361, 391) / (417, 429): 1.26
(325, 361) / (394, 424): 0.88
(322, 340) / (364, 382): 0.88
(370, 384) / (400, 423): 1.09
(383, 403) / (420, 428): 1.22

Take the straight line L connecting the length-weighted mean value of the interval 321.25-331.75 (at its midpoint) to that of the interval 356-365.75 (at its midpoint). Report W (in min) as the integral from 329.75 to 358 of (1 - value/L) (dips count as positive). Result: 1.88 min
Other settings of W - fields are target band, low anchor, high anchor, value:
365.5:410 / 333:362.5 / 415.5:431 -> 9.0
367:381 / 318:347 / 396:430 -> 1.8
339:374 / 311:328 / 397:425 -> -0.4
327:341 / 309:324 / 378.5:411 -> 1.7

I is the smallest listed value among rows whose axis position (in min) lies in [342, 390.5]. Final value 5.204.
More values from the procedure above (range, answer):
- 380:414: 4.839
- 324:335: 5.494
